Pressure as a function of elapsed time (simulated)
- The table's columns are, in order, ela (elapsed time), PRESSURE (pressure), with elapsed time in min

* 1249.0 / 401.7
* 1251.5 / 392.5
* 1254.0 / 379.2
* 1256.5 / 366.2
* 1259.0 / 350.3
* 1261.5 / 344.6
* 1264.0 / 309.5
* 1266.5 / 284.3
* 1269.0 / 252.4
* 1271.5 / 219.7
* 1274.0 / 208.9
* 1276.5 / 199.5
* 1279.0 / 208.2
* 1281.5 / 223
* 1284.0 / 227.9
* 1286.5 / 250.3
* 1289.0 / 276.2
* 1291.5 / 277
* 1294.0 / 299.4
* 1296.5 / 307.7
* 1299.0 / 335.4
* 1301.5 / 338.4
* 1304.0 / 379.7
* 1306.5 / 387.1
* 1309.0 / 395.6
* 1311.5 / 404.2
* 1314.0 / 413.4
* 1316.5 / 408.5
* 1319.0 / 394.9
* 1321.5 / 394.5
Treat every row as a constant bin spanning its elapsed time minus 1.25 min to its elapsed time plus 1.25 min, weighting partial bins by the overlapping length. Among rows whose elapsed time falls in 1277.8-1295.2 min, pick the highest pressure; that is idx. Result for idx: 299.4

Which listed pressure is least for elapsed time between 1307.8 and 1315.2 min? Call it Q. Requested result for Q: 395.6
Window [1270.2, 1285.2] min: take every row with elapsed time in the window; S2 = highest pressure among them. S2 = 227.9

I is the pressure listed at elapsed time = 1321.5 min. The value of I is 394.5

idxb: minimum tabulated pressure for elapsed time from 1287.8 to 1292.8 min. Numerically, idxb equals 276.2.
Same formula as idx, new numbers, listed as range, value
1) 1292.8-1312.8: 404.2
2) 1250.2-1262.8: 392.5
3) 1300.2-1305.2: 379.7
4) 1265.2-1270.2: 284.3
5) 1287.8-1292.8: 277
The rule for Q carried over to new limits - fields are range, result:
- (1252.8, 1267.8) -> 284.3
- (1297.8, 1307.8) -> 335.4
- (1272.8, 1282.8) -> 199.5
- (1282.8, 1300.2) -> 227.9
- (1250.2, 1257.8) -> 366.2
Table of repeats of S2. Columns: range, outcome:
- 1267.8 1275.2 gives 252.4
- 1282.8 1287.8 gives 250.3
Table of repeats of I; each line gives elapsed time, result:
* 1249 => 401.7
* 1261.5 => 344.6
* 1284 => 227.9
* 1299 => 335.4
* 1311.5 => 404.2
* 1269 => 252.4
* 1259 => 350.3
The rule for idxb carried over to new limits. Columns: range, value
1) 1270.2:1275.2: 208.9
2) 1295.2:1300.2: 307.7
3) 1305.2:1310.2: 387.1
